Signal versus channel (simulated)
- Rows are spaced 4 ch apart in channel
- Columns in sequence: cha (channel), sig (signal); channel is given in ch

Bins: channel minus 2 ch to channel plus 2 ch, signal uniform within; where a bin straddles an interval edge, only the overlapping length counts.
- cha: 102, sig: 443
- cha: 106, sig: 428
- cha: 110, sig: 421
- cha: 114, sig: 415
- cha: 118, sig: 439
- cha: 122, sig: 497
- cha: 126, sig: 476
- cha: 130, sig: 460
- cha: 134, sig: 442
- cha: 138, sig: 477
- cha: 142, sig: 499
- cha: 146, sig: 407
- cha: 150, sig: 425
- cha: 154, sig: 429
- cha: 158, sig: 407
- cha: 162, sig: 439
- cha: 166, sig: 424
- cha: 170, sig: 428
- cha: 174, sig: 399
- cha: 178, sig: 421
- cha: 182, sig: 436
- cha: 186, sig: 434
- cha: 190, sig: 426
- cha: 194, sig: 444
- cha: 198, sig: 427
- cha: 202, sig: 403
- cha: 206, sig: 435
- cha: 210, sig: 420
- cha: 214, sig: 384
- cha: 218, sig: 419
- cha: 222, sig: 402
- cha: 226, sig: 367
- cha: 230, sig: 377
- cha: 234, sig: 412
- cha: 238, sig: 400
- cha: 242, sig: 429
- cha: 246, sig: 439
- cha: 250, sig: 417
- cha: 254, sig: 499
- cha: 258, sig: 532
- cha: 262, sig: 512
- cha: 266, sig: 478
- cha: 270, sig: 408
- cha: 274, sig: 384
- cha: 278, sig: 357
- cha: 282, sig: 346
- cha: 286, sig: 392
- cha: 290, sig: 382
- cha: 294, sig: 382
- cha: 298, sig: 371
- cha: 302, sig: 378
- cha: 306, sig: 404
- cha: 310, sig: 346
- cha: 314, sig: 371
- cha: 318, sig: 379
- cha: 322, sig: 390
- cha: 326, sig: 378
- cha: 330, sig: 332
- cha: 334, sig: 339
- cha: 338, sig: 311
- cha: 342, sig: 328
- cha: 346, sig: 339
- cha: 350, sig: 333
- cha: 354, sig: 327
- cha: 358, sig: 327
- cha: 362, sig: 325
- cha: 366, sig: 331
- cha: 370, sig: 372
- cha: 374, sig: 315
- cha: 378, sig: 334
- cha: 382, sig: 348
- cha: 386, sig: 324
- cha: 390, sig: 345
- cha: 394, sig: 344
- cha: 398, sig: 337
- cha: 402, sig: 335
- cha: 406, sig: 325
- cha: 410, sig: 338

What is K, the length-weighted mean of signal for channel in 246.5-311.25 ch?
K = 413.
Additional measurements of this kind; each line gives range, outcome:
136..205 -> 431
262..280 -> 418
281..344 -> 365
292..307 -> 382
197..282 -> 422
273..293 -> 372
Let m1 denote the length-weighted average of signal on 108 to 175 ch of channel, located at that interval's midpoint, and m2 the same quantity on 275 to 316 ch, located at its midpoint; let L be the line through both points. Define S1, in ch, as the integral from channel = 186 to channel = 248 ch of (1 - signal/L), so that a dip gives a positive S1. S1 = -0.8 ch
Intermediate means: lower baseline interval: 441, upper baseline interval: 373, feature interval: 413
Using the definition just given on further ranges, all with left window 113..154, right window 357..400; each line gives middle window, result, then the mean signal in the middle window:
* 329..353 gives 1.7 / 330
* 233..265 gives -4.7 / 457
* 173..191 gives 0.2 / 424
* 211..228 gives 0.7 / 395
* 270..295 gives 0.4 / 376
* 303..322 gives -0.4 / 377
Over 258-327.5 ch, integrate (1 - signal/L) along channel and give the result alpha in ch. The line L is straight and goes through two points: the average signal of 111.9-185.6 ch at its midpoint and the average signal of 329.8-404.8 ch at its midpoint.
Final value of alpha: -4.7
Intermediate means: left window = 440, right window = 334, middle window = 396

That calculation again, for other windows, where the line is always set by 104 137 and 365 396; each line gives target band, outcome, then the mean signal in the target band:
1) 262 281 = -1.45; 415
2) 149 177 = 0.58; 421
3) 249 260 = -2.71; 489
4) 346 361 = 0.88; 330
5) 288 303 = -0.13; 378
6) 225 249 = -0.41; 406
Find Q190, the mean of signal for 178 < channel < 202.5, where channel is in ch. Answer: 429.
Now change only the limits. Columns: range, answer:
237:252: 423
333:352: 330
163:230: 416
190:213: 424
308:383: 343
